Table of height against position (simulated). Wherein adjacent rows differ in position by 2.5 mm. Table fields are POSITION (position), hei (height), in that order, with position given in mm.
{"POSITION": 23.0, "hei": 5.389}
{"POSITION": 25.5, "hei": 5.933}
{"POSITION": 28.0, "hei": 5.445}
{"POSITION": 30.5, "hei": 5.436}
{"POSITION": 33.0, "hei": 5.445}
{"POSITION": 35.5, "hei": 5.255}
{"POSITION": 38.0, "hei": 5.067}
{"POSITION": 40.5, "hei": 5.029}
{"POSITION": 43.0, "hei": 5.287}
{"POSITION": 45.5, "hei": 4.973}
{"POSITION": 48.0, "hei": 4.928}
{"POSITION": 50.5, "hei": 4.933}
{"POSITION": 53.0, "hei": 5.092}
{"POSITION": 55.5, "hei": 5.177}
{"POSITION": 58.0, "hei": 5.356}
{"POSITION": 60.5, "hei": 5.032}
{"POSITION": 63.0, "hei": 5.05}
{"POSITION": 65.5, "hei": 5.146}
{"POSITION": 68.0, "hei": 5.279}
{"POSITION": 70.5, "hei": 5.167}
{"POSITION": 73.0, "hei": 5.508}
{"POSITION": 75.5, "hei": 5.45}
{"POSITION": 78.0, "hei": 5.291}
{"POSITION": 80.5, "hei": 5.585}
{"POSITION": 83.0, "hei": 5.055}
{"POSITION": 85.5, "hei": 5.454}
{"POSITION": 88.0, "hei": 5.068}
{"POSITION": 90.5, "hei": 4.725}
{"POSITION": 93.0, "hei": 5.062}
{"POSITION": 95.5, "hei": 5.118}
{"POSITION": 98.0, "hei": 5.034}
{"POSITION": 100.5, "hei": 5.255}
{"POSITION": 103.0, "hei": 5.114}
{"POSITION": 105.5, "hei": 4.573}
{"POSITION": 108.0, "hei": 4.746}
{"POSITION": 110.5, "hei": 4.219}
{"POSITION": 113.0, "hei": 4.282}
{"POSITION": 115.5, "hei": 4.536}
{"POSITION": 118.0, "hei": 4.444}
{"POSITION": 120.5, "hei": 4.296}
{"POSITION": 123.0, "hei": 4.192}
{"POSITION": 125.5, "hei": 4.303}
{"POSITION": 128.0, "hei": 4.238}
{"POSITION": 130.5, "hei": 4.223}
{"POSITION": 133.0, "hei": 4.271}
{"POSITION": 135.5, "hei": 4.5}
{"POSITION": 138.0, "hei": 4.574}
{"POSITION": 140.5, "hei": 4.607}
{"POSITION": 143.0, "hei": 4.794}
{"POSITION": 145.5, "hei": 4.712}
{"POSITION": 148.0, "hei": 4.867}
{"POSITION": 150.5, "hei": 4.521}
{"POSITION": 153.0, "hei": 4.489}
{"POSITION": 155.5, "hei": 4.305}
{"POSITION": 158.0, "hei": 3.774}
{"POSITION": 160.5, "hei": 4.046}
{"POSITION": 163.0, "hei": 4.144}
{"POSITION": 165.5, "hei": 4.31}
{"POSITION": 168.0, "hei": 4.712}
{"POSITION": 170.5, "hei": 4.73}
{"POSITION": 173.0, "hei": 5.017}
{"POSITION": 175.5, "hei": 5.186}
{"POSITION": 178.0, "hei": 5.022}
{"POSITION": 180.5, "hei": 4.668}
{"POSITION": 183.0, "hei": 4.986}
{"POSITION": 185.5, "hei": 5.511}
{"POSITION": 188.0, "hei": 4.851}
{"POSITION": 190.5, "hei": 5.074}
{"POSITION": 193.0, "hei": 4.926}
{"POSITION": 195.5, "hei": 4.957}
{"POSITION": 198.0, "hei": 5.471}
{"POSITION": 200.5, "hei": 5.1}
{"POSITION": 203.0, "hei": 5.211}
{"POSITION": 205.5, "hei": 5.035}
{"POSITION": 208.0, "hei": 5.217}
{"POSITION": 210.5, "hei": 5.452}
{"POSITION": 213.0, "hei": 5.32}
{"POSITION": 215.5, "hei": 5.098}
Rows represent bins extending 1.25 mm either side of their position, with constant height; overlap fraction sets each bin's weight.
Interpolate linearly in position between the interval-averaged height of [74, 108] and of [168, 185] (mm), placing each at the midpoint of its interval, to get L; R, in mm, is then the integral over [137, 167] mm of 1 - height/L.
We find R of 3.40 mm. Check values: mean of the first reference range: 5.13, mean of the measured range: 4.43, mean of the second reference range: 4.94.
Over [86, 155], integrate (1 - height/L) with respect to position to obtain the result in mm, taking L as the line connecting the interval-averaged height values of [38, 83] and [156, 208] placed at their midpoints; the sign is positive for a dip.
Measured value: 5.4 mm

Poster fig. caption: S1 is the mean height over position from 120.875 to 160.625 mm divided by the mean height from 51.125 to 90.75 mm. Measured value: 0.8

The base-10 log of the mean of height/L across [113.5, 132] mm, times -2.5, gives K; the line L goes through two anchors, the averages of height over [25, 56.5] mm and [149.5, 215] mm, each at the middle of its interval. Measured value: 0.16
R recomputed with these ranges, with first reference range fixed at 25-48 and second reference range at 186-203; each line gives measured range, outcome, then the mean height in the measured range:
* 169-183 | 0.5 mm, 4.93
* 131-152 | 2.3 mm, 4.59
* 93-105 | 0.3 mm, 5.09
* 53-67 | 0.3 mm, 5.15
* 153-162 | 1.8 mm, 4.11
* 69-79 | -0.2 mm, 5.35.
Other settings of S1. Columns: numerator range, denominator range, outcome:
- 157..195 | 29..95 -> 0.91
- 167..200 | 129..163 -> 1.13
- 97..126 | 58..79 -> 0.87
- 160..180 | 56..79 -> 0.89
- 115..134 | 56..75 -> 0.82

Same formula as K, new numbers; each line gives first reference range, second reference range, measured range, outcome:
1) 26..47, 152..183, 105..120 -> 0.093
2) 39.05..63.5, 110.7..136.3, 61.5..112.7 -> -0.082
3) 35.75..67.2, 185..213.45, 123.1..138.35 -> 0.186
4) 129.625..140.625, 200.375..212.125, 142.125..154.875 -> -0.019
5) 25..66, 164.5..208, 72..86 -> -0.048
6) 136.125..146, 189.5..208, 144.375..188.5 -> 0.048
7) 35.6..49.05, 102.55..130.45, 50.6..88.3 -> -0.088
